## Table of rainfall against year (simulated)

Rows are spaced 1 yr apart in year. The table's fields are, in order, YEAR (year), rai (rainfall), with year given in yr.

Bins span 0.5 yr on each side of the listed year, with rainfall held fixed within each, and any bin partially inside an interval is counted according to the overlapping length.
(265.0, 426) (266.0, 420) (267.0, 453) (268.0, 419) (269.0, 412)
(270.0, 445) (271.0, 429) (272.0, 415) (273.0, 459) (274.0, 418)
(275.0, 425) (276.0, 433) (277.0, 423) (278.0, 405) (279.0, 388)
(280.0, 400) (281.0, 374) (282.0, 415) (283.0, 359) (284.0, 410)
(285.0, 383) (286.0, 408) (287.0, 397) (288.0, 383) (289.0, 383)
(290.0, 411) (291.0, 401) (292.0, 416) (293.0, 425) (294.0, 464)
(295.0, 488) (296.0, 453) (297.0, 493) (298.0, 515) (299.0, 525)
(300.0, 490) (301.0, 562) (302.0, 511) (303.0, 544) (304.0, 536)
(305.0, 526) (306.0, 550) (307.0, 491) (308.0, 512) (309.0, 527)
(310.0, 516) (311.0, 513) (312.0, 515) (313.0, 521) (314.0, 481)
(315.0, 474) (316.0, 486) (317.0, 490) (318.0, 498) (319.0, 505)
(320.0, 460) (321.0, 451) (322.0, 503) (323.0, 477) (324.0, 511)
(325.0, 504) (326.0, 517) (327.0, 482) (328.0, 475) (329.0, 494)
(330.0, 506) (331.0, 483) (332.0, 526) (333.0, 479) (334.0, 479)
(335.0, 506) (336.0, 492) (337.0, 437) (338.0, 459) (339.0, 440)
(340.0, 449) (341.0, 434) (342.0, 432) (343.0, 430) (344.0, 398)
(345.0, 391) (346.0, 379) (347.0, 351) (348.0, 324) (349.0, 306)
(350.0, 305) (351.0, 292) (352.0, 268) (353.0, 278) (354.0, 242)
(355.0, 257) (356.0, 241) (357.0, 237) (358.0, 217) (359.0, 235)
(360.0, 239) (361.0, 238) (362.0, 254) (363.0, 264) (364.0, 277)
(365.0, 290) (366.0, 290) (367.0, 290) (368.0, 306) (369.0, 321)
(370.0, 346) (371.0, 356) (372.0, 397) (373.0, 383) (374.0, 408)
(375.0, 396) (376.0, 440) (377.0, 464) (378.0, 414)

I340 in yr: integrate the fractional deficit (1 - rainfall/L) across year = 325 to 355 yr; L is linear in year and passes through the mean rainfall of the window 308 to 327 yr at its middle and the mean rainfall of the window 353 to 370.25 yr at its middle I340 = -2.4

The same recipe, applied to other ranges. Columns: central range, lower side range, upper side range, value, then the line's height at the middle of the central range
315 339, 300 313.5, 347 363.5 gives -4.29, 416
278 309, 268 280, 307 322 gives 0.34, 458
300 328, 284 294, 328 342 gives -4.04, 442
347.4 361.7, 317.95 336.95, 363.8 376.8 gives 4.96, 402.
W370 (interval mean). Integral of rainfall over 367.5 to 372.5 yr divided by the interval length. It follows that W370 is 345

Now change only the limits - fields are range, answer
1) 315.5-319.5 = 495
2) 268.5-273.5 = 432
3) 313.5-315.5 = 478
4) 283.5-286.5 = 400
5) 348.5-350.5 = 306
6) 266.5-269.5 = 428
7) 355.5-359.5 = 232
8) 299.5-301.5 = 526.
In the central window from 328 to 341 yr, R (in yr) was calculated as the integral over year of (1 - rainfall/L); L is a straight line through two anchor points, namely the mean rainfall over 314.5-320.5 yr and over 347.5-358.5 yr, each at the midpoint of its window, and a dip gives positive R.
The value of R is -3.25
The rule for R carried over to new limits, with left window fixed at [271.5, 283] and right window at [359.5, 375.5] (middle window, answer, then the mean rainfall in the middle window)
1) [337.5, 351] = -1.9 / 388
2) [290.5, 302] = -2.5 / 477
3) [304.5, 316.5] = -4.2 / 509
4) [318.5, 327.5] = -3.1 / 490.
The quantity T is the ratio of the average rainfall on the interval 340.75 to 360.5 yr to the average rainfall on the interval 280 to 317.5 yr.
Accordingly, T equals 0.67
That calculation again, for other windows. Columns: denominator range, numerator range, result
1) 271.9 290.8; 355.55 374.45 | 0.73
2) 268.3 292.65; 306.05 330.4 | 1.22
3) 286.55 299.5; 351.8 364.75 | 0.56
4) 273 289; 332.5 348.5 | 1.07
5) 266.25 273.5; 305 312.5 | 1.20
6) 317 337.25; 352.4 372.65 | 0.57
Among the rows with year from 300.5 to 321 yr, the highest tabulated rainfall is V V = 562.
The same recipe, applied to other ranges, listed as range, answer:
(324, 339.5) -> 526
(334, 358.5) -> 506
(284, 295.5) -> 488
